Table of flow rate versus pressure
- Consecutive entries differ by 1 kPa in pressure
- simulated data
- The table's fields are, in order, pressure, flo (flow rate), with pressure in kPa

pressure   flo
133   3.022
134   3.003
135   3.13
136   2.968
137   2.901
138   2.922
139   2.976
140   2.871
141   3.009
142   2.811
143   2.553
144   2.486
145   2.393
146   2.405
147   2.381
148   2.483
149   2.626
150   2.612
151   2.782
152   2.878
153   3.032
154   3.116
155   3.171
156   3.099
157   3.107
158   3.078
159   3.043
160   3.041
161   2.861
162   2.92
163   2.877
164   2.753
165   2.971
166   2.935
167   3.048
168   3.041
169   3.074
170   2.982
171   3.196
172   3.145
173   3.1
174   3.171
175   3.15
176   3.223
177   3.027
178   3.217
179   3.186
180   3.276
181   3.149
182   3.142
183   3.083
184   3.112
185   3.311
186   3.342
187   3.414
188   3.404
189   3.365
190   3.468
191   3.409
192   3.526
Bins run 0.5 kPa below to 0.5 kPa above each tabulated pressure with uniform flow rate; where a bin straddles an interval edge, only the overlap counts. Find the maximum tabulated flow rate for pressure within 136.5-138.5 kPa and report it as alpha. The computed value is 2.922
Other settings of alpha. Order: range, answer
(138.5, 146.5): 3.009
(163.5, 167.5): 3.048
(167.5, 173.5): 3.196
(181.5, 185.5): 3.311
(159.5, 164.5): 3.041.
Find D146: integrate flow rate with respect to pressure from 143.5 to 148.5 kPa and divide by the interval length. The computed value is 2.43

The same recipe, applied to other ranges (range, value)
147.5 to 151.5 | 2.63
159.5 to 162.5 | 2.94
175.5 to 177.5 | 3.12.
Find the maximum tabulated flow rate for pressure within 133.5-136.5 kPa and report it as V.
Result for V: 3.13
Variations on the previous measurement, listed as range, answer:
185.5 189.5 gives 3.414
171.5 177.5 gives 3.223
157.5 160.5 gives 3.078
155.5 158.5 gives 3.107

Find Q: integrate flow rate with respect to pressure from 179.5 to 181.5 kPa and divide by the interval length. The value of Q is 3.21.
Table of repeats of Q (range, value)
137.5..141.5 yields 2.94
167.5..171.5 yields 3.07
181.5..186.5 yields 3.2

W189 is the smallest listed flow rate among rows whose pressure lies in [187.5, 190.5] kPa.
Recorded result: 3.365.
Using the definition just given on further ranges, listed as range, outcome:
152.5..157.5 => 3.032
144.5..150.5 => 2.381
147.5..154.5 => 2.483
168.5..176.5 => 2.982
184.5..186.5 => 3.311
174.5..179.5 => 3.027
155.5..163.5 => 2.861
